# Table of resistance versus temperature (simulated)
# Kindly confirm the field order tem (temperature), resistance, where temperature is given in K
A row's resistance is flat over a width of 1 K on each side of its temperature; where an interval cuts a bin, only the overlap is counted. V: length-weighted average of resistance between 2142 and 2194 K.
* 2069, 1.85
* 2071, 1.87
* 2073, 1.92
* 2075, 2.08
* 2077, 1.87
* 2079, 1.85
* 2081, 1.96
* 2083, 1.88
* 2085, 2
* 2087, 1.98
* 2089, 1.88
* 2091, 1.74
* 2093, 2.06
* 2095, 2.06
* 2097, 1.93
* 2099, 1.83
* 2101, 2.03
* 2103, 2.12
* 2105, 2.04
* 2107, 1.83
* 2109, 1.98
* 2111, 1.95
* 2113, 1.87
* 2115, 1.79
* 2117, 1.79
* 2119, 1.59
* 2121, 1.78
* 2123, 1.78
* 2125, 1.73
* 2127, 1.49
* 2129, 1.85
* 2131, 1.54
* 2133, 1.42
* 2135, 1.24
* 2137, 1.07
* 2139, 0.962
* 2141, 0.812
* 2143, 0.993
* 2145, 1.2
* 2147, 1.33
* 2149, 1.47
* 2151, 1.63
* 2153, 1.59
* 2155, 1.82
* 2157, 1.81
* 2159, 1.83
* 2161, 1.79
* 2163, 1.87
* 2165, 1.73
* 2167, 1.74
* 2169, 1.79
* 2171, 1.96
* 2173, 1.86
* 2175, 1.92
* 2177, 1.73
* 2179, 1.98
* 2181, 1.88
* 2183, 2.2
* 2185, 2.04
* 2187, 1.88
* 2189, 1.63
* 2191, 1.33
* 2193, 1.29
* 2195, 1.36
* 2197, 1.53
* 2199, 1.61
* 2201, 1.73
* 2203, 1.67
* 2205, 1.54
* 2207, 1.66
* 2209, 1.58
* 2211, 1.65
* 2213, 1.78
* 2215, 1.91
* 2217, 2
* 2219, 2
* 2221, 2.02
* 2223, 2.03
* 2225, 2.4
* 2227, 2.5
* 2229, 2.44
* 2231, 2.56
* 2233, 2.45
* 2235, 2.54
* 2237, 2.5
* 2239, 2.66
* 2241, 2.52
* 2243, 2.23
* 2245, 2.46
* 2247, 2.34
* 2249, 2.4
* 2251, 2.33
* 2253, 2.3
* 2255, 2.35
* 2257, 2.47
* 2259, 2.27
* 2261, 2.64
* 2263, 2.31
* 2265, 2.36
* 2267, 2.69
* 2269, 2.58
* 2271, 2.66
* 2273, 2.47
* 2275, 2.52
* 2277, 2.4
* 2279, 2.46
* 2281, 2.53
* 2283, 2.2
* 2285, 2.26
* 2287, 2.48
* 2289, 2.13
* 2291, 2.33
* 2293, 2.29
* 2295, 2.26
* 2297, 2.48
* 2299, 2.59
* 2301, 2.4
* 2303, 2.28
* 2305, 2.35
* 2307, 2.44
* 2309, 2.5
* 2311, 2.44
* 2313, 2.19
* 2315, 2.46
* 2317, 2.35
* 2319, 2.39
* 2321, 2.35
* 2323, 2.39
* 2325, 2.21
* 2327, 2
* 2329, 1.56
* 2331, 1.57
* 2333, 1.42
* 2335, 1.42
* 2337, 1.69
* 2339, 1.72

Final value 1.7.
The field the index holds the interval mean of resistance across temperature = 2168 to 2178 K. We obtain 1.85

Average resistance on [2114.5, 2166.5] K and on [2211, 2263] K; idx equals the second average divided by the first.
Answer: 1.51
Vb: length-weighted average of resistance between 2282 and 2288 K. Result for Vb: 2.31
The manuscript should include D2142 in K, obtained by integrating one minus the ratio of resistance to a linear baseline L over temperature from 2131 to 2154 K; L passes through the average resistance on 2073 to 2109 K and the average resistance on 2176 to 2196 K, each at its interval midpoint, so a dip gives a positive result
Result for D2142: 7.17 K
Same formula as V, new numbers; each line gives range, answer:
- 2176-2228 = 1.8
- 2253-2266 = 2.39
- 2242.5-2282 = 2.44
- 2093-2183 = 1.7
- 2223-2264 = 2.42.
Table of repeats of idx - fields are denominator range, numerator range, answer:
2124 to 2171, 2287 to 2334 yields 1.47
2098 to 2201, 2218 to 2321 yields 1.43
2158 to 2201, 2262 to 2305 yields 1.37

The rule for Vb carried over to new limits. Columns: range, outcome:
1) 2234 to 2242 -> 2.55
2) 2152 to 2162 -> 1.77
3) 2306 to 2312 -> 2.46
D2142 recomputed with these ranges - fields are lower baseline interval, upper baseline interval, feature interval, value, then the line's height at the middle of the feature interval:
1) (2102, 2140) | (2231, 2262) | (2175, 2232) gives 8.44 K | 2.17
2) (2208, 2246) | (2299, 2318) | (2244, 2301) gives -2.39 K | 2.32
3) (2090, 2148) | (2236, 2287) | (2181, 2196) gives 2.51 K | 2.03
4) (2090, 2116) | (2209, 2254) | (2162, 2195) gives 5.24 K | 2.13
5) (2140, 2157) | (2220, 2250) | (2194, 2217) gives 4.52 K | 2.06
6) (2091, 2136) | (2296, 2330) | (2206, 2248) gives -2.05 K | 2.1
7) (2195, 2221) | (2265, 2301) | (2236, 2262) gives -3.92 K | 2.11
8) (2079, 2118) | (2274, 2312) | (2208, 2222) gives 2.26 K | 2.2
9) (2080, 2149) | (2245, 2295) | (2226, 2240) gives -1.80 K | 2.23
